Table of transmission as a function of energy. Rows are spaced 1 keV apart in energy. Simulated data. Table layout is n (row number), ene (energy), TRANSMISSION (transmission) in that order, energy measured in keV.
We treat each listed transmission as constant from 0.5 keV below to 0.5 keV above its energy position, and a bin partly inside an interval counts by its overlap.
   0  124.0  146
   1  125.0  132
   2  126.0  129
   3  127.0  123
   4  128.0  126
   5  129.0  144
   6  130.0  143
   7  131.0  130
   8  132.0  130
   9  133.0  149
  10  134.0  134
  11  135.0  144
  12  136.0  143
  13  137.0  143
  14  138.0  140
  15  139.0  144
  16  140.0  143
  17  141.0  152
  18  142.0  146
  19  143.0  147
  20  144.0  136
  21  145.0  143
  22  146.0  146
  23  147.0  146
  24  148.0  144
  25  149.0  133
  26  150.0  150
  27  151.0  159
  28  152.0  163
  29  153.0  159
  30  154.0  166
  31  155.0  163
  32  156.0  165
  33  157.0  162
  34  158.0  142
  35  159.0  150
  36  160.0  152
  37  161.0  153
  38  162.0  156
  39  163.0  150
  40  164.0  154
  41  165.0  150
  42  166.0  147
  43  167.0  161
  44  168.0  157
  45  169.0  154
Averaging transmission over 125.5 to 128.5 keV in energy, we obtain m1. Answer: 126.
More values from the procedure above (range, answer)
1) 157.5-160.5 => 148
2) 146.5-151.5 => 146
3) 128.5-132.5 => 137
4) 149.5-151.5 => 154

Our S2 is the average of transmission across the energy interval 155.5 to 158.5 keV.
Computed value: 156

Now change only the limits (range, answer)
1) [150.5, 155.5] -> 162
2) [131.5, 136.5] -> 140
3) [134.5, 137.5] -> 143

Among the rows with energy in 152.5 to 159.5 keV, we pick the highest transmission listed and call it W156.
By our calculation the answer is 166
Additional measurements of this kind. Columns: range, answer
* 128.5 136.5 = 149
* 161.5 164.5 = 156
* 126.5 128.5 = 126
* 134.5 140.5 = 144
